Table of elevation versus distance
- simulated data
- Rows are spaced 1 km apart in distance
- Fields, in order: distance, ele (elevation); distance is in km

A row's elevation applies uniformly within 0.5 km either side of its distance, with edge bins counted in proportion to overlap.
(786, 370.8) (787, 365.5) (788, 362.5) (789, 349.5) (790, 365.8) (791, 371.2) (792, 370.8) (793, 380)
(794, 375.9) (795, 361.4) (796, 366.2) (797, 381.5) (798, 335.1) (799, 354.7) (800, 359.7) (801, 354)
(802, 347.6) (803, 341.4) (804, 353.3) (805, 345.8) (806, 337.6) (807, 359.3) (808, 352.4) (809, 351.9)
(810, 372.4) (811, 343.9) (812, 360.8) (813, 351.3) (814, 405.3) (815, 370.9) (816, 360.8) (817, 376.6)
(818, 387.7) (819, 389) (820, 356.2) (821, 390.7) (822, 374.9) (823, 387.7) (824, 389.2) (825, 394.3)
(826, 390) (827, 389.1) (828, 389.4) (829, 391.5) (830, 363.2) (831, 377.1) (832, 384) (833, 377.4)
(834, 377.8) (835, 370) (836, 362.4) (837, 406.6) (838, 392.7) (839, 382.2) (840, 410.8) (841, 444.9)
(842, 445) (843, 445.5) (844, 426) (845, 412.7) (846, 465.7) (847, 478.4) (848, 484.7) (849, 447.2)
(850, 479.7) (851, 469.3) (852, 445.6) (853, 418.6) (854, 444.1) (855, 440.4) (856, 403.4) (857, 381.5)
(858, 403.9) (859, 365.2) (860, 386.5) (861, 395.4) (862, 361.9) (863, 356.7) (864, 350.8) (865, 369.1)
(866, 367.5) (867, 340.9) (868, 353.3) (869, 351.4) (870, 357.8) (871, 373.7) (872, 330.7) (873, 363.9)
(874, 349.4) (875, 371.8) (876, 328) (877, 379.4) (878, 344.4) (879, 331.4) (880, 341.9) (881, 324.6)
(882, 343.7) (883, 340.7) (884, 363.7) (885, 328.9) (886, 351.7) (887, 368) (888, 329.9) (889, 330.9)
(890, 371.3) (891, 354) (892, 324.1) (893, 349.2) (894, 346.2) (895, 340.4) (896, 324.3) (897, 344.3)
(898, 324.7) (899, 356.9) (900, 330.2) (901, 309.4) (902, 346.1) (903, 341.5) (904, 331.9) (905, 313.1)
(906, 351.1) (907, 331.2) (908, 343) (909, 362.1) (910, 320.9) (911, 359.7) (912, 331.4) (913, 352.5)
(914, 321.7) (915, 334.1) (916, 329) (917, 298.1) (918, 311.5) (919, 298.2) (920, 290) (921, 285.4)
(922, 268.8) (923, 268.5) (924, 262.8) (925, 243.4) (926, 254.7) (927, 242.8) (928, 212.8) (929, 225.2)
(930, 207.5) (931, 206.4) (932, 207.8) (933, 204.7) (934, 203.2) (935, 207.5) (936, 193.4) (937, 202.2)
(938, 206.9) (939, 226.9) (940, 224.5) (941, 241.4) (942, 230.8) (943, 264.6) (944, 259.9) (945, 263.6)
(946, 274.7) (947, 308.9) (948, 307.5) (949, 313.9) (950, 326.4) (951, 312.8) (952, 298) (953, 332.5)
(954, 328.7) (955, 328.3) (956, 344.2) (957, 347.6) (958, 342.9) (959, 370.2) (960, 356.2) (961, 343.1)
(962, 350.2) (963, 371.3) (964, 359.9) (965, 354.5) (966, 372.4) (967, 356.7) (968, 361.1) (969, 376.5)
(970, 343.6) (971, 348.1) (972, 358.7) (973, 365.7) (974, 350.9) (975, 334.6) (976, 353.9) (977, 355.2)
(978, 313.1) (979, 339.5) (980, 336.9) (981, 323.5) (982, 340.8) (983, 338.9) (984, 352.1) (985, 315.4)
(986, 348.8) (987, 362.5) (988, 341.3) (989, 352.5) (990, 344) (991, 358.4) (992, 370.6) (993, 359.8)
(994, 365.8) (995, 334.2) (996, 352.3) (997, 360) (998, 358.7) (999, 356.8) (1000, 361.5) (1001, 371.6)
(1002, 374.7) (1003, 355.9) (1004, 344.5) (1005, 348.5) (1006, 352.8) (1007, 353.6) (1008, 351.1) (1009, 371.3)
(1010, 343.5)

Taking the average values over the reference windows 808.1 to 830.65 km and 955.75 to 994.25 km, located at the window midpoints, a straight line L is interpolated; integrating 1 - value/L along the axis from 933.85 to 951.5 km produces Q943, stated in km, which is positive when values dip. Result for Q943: 5.0 km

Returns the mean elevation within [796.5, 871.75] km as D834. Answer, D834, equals 387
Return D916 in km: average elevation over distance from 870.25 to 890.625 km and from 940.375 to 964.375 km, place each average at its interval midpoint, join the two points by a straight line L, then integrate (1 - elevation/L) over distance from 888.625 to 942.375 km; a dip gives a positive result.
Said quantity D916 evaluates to 6.9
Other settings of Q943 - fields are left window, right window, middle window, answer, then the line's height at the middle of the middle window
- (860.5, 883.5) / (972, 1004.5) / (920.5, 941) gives 7.2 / 352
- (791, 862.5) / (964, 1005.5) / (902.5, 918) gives 1.5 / 369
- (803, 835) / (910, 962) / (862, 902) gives -3.0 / 323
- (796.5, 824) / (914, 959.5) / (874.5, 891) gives -1.9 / 311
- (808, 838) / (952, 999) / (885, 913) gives 1.8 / 363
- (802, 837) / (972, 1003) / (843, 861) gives -3.2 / 367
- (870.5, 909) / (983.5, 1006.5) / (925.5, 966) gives 8.0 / 349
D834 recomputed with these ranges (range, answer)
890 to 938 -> 295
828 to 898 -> 380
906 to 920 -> 330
